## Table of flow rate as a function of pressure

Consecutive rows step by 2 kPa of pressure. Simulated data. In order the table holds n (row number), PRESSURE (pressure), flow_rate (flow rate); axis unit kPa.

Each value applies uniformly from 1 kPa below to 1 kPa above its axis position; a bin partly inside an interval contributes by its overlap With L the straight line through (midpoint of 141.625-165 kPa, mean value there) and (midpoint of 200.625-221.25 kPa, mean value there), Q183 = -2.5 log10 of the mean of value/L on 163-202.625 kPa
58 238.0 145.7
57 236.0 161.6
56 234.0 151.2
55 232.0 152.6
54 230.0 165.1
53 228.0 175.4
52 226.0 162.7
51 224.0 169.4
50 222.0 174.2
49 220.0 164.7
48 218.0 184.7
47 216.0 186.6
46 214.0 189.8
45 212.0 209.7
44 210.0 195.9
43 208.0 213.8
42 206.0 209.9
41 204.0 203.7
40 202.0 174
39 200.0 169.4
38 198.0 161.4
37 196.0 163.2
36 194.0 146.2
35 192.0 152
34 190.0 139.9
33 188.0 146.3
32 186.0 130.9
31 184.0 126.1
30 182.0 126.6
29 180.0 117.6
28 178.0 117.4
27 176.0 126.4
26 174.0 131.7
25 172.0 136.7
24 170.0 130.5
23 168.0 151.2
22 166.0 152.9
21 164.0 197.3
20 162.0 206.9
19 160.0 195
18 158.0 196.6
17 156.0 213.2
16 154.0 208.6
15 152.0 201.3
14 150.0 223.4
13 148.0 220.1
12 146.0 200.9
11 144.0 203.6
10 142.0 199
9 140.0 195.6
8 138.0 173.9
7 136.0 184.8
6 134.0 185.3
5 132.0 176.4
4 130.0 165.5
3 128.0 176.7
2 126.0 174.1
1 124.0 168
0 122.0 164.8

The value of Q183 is 0.346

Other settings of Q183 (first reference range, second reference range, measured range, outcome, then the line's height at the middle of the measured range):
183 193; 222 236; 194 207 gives -0.21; 146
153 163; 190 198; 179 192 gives 0.23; 165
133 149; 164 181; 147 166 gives -0.22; 167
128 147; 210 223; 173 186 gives 0.43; 186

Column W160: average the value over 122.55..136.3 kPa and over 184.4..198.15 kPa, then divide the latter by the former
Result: 0.8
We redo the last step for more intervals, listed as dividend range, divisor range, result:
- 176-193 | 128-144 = 0.72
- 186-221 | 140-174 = 0.93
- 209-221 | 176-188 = 1.50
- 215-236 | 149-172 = 0.90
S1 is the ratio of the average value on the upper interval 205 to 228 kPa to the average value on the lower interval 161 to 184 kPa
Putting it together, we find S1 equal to 1.3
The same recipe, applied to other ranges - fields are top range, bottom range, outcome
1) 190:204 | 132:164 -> 0.81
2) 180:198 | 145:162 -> 0.68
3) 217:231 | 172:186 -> 1.36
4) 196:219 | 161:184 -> 1.31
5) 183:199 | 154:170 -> 0.79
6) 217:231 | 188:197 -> 1.14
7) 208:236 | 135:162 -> 0.88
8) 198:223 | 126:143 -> 1.04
